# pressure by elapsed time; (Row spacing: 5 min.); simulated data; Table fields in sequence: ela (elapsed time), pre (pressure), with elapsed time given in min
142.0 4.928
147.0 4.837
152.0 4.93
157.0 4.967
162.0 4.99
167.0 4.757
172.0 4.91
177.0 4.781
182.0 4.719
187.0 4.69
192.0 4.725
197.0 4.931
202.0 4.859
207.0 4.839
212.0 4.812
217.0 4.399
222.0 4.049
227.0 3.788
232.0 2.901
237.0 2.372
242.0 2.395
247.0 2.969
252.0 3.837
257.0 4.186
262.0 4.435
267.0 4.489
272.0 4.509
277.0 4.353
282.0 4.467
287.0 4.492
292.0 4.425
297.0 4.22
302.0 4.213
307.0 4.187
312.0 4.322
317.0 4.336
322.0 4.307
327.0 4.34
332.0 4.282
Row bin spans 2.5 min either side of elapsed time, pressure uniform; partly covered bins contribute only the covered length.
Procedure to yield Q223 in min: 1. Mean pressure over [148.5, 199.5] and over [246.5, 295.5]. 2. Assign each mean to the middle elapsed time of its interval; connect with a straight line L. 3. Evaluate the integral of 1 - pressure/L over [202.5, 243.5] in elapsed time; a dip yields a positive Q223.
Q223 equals 7.0 min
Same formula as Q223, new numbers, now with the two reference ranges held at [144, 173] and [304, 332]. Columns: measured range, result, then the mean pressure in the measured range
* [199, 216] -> -0.3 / 4.8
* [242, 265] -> 4.2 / 3.71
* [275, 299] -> 0.1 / 4.4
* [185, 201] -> -0.1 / 4.79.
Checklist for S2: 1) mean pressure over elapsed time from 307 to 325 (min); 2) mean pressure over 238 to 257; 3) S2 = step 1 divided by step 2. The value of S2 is 1.4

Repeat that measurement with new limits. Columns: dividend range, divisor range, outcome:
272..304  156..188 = 0.91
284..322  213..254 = 1.27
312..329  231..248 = 1.66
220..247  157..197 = 0.64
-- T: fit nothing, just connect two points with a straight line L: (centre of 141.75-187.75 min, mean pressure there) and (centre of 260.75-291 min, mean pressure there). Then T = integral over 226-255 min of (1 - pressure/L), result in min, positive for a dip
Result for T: 9.9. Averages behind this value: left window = 4.85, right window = 4.46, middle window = 3.02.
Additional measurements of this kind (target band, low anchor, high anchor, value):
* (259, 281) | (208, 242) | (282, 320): -2.08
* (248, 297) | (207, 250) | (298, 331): -4.77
